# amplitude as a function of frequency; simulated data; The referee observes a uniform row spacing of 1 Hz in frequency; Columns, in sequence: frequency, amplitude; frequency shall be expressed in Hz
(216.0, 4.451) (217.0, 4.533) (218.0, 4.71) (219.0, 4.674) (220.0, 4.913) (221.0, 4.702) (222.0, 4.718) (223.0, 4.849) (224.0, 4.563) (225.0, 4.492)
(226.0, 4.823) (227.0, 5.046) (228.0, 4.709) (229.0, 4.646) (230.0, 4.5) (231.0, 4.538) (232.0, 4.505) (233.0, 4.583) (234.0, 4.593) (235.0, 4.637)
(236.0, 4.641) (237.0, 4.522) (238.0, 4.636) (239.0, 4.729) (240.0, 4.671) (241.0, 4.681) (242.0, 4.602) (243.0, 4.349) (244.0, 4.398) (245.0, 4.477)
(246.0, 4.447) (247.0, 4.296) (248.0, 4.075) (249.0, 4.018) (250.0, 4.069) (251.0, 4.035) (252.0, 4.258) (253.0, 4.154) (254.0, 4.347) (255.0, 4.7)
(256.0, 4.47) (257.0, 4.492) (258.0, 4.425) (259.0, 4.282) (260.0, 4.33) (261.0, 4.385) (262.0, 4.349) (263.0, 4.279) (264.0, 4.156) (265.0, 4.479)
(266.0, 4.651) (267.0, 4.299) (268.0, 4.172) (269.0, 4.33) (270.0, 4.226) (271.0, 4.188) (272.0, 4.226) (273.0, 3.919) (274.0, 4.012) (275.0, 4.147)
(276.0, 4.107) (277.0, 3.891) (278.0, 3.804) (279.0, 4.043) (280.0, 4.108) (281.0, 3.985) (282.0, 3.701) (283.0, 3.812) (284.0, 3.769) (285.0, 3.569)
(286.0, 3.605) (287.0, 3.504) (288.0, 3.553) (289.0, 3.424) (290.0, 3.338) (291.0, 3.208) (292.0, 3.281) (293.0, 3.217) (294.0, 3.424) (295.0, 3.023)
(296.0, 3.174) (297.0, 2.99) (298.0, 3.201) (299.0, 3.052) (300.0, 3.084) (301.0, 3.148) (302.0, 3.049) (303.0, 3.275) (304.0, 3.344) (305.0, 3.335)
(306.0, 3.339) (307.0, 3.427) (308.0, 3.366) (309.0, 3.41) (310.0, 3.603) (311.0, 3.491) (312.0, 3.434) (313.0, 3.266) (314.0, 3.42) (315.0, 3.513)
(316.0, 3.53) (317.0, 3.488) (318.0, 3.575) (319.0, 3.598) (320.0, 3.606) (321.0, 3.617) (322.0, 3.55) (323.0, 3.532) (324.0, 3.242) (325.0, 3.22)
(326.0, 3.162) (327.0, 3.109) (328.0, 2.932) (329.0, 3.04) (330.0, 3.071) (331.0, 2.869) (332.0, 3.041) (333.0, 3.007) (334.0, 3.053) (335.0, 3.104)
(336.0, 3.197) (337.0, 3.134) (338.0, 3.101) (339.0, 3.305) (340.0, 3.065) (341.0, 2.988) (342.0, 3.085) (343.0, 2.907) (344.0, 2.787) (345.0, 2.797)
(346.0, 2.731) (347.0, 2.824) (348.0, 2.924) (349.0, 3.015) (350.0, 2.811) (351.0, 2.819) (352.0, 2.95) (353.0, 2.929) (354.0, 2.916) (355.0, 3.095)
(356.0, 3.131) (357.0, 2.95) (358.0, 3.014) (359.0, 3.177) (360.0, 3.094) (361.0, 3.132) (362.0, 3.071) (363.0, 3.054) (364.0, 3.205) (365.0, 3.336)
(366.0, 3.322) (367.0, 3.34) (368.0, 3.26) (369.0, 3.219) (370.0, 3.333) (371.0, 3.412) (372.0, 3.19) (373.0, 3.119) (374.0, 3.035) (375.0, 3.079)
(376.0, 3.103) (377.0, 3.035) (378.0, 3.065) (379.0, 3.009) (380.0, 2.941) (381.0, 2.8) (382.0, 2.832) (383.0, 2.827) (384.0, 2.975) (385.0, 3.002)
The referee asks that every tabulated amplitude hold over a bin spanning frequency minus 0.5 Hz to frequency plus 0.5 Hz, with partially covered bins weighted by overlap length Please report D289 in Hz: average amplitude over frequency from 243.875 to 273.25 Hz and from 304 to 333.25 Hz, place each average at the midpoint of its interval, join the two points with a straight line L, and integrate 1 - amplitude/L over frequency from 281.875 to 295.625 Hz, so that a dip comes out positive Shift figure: 1.3 Hz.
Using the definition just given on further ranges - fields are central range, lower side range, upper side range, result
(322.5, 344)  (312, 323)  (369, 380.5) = 2.0 Hz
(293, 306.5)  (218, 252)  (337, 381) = 2.1 Hz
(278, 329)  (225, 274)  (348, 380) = 5.1 Hz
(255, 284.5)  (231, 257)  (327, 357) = -0.9 Hz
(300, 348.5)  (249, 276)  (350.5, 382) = 4.8 Hz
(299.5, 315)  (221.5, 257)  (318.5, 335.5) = 0.7 Hz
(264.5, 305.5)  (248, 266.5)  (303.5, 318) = 2.1 Hz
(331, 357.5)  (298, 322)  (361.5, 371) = 2.6 Hz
